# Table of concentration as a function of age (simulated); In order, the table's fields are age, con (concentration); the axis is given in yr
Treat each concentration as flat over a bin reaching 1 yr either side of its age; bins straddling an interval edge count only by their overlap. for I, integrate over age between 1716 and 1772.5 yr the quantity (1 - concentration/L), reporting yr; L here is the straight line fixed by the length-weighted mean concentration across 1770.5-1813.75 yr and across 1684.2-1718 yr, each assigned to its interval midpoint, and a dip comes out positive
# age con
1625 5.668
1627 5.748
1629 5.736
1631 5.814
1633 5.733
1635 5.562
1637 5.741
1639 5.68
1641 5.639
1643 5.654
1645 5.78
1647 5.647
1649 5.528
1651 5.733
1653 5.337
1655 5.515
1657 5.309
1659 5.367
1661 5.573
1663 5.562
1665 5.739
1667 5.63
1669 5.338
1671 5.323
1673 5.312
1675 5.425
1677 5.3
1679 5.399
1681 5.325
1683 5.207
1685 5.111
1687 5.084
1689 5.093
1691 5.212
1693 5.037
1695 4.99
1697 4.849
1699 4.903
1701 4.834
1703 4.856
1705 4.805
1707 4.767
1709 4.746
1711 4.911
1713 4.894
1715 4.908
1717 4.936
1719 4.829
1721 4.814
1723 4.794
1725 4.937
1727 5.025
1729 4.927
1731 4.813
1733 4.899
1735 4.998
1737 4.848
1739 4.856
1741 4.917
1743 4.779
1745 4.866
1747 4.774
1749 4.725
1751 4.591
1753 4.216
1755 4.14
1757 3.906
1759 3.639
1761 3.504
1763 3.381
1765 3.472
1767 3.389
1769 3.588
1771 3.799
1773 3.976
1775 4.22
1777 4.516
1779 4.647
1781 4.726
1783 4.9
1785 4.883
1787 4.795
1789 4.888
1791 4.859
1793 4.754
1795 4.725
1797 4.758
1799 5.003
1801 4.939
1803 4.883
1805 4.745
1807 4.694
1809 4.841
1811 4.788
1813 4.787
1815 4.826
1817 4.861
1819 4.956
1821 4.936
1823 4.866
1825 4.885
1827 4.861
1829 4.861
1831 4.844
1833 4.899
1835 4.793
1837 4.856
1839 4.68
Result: 4.6 yr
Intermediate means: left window 4.94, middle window 4.44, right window 4.7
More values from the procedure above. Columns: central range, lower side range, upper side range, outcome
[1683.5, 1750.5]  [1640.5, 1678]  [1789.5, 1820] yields 4.3 yr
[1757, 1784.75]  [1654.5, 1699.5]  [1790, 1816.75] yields 5.2 yr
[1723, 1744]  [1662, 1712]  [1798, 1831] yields 0.6 yr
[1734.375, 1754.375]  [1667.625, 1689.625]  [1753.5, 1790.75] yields -1.1 yr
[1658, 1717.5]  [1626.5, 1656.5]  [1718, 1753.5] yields 1.1 yr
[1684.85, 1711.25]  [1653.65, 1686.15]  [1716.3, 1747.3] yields 1.2 yr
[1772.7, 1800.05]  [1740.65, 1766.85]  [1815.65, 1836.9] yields -1.3 yr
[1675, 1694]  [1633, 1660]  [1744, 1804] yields 0.1 yr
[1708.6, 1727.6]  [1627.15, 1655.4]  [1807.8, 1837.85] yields 1.6 yr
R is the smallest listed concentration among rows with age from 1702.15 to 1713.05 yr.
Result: 4.746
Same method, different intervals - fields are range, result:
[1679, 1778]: 3.381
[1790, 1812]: 4.694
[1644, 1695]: 4.99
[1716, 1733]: 4.794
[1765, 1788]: 3.389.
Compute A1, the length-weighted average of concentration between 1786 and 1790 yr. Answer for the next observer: 4.84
